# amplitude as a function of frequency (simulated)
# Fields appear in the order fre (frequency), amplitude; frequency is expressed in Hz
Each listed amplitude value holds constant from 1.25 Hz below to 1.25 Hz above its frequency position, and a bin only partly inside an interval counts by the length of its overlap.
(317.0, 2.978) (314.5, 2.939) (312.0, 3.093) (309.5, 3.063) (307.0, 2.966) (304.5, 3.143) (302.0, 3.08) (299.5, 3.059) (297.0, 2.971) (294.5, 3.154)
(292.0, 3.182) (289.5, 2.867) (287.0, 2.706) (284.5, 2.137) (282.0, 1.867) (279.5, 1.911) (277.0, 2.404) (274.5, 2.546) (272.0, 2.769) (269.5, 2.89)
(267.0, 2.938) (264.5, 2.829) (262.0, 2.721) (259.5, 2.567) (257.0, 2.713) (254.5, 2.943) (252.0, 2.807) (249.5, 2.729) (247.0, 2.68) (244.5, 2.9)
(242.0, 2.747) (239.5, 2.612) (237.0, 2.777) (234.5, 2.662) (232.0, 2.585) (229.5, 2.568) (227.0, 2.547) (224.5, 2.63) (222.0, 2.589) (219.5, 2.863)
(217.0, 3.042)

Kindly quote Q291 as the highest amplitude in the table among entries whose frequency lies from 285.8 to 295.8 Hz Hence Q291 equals 3.182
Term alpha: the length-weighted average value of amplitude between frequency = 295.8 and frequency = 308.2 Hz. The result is 3.04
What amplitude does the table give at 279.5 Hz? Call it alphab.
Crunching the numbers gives 1.911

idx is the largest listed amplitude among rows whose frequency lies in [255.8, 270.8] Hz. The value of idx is 2.938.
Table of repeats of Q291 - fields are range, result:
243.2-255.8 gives 2.943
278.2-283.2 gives 1.911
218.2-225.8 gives 2.863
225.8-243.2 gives 2.777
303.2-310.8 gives 3.143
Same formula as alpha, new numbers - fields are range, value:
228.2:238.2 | 2.65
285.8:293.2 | 2.92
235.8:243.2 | 2.71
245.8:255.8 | 2.79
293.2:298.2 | 3.06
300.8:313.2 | 3.07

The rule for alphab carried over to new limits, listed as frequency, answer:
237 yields 2.777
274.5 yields 2.546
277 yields 2.404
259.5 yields 2.567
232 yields 2.585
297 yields 2.971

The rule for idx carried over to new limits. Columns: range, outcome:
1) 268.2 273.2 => 2.89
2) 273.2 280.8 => 2.546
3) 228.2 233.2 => 2.585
